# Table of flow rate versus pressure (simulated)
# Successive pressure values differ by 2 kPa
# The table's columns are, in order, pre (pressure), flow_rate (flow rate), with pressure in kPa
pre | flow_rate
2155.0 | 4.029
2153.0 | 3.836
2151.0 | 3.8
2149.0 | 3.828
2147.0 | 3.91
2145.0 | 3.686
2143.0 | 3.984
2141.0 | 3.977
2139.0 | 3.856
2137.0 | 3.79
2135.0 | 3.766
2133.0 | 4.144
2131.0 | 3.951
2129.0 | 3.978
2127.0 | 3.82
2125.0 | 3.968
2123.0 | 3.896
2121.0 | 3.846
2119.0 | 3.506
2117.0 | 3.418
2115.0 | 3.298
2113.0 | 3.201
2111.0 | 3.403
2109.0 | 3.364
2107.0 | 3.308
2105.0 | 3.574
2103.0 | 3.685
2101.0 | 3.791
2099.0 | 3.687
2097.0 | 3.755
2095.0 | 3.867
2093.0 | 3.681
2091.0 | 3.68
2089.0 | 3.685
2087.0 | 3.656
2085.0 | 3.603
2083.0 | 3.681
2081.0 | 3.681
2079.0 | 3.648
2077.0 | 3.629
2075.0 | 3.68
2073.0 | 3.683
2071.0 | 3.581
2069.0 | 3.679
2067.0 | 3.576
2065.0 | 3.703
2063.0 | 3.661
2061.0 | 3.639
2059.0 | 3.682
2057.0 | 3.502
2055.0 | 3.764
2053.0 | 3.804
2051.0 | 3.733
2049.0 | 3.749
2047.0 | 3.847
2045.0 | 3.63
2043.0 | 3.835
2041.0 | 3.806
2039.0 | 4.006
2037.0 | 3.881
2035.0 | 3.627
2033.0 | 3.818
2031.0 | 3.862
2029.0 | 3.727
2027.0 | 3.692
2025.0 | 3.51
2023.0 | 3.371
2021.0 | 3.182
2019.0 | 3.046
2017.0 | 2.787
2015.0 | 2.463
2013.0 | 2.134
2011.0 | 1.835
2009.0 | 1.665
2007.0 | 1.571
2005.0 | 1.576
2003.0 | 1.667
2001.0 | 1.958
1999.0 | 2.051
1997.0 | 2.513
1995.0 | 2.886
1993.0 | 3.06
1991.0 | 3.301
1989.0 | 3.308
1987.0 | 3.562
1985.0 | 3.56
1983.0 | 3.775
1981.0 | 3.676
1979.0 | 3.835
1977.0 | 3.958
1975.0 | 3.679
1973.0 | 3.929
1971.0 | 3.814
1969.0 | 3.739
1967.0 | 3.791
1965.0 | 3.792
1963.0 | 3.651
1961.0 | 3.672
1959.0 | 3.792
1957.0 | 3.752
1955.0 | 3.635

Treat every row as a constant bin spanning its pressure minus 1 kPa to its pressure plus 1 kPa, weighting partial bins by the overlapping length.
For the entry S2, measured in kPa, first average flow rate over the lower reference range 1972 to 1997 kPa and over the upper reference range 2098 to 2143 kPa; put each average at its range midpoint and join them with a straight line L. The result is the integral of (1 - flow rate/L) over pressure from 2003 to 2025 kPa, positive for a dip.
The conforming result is 7.2 kPa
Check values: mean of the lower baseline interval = 3.5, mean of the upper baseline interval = 3.7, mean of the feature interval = 2.38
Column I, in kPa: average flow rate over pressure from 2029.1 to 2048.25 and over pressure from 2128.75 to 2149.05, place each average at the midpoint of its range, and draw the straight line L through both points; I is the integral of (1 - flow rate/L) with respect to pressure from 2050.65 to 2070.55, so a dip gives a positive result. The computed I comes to 0.8 kPa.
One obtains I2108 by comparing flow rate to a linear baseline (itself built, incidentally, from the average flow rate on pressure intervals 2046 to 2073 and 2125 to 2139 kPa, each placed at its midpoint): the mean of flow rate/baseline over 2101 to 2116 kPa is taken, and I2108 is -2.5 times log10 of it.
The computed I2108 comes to 0.121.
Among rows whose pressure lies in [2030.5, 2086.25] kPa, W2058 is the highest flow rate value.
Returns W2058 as 4.006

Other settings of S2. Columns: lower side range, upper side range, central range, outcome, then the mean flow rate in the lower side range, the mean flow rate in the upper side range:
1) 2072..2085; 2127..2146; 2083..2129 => 1.7 kPa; 3.66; 3.9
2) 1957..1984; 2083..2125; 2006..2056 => 5.4 kPa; 3.78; 3.61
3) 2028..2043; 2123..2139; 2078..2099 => 1.0 kPa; 3.82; 3.91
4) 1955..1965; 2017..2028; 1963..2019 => 8.9 kPa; 3.72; 3.31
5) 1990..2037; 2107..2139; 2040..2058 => -3.9 kPa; 2.78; 3.68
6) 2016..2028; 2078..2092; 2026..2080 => -4.1 kPa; 3.26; 3.66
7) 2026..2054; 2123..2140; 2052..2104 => 2.1 kPa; 3.79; 3.91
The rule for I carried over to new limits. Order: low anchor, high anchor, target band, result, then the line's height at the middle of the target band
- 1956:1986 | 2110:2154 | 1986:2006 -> 6.2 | 3.76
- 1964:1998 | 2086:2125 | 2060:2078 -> -0.3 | 3.59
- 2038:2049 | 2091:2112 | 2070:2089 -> 0.2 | 3.69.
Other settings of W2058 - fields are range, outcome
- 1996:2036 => 3.862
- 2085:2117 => 3.867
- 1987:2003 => 3.562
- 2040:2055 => 3.847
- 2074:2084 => 3.681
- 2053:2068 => 3.804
